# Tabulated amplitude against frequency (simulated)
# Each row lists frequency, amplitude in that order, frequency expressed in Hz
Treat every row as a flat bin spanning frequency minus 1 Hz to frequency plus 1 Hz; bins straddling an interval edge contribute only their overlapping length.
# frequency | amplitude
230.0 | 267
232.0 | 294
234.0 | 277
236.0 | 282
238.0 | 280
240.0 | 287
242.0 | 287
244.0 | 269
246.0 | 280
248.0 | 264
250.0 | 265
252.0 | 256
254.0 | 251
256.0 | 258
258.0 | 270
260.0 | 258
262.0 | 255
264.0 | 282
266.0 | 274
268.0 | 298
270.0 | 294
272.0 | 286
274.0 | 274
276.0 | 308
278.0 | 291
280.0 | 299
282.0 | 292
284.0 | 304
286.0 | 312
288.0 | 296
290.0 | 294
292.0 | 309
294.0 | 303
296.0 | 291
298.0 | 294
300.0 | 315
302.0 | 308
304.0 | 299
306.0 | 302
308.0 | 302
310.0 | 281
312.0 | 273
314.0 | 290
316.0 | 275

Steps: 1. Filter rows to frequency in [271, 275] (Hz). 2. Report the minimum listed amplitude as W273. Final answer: 274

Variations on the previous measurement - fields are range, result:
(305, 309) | 302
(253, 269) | 251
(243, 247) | 269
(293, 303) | 291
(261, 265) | 255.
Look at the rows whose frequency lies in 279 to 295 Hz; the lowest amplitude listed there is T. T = 292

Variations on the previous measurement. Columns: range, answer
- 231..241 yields 277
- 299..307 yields 299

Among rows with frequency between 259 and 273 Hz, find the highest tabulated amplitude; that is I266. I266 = 298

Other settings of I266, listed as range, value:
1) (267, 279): 308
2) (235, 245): 287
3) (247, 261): 270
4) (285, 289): 312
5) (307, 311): 302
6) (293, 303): 315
